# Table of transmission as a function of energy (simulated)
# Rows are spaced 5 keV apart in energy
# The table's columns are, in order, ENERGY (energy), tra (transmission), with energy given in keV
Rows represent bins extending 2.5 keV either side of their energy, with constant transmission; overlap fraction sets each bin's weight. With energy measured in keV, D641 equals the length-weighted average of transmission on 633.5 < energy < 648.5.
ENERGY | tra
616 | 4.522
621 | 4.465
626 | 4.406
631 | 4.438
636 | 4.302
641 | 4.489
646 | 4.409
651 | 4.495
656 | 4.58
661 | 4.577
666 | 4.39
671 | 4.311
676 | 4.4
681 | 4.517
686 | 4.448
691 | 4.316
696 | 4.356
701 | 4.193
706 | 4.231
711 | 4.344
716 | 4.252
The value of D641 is 4.4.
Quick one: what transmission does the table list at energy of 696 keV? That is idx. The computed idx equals 4.356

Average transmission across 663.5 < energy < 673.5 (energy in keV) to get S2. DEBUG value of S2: 4.35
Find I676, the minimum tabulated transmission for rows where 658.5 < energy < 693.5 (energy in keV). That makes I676 4.311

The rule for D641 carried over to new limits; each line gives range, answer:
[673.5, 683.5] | 4.46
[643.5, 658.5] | 4.49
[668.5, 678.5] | 4.36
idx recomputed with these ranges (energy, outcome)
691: 4.316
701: 4.193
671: 4.311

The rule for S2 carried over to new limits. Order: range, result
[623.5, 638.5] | 4.38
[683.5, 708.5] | 4.31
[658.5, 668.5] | 4.48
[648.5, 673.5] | 4.47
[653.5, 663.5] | 4.58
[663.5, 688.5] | 4.41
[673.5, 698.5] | 4.41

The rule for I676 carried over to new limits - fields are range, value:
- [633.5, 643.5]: 4.302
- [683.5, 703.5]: 4.193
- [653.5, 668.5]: 4.39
